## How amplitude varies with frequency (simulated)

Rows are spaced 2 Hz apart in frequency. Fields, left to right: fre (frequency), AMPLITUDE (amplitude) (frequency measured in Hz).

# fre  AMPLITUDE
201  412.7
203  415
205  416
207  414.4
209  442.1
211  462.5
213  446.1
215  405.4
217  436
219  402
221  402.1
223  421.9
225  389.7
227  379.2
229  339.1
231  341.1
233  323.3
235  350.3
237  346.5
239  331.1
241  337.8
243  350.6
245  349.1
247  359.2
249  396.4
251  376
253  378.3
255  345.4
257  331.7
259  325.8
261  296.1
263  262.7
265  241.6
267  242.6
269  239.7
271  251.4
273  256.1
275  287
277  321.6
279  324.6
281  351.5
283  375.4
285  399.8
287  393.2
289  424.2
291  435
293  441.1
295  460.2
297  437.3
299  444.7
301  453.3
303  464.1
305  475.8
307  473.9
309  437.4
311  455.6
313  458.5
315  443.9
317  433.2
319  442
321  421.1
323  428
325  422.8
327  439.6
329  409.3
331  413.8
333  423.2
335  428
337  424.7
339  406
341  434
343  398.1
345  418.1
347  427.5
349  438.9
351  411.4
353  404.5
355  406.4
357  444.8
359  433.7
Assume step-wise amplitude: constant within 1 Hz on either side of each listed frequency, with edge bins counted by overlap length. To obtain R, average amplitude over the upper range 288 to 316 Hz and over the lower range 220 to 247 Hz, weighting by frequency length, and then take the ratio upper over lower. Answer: 1.26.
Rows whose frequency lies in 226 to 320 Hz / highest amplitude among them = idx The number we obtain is 475.8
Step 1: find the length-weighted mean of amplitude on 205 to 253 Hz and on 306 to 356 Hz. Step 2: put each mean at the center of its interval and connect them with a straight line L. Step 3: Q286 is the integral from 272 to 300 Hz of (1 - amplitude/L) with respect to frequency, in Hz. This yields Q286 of 1.8 Hz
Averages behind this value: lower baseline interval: 383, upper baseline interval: 428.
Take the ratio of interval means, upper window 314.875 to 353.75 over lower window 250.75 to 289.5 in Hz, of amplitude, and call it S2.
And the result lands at 1.33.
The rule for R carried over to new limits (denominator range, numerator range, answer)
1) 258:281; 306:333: 1.56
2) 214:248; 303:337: 1.19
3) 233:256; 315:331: 1.21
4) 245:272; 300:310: 1.47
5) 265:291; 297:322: 1.39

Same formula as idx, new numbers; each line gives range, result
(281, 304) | 464.1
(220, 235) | 421.9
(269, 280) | 324.6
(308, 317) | 458.5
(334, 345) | 434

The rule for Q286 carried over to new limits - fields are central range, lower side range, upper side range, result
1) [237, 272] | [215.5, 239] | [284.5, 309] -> 7.0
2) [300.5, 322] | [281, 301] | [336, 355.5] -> -1.6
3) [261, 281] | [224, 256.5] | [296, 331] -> 6.0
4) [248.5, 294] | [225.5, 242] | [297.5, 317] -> 7.6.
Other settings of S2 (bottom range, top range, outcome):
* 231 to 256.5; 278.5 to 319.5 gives 1.22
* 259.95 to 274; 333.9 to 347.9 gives 1.64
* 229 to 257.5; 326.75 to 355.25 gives 1.19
